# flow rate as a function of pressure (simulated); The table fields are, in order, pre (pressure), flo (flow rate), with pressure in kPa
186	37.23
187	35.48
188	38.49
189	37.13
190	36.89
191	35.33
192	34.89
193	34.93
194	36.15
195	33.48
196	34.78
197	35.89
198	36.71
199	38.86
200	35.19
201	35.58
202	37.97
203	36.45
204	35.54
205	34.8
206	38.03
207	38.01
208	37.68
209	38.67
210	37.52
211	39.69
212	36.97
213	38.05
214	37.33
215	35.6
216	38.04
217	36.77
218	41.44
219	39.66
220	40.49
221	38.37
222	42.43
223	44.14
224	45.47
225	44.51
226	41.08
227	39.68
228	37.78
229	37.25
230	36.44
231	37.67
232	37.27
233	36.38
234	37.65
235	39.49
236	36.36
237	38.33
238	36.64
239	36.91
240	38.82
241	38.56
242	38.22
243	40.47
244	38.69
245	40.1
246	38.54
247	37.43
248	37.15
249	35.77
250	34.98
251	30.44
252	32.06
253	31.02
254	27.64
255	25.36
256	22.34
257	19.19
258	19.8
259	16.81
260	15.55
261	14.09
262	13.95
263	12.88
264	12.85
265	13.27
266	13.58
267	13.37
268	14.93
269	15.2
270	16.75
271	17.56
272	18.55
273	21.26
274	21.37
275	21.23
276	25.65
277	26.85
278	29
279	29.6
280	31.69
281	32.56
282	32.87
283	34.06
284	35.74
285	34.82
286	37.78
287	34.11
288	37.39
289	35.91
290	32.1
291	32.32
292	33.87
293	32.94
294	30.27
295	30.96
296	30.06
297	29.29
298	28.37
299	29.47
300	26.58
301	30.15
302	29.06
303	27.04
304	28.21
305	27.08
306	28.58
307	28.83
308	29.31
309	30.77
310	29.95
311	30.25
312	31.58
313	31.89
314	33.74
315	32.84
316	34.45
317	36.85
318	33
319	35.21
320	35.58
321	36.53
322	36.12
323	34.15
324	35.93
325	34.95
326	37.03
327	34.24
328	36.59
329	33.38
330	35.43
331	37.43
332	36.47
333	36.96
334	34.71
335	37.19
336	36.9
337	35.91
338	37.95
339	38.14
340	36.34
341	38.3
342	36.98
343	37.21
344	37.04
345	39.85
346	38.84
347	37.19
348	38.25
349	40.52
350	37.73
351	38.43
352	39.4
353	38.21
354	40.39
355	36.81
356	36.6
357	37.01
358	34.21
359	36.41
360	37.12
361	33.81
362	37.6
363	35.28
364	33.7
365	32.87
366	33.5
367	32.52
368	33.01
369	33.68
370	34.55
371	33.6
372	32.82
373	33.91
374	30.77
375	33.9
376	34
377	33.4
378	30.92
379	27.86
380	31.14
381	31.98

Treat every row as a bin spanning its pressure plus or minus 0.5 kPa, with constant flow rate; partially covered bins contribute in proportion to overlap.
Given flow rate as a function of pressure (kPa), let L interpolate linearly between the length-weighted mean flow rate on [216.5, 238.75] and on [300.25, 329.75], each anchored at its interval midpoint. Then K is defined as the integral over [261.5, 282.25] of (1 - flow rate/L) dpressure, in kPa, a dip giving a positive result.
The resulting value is 8.8 kPa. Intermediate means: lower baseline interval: 39.3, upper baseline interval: 32.5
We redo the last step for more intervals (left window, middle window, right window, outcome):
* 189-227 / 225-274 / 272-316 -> 8.01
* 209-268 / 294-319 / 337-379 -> 3.01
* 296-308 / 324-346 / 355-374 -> -3.44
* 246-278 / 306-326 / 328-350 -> -0.28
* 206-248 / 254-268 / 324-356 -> 7.88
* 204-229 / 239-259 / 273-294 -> 1.58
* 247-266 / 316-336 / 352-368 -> -2.56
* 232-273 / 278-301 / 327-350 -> -0.51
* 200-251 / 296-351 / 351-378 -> 2.70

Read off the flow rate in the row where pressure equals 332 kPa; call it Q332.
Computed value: 36.47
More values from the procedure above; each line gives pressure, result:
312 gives 31.58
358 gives 34.21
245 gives 40.1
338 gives 37.95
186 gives 37.23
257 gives 19.19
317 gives 36.85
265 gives 13.27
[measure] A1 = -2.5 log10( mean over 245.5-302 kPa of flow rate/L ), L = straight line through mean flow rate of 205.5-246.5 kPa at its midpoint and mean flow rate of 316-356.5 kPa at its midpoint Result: 0.38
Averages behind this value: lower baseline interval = 38.8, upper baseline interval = 36.8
